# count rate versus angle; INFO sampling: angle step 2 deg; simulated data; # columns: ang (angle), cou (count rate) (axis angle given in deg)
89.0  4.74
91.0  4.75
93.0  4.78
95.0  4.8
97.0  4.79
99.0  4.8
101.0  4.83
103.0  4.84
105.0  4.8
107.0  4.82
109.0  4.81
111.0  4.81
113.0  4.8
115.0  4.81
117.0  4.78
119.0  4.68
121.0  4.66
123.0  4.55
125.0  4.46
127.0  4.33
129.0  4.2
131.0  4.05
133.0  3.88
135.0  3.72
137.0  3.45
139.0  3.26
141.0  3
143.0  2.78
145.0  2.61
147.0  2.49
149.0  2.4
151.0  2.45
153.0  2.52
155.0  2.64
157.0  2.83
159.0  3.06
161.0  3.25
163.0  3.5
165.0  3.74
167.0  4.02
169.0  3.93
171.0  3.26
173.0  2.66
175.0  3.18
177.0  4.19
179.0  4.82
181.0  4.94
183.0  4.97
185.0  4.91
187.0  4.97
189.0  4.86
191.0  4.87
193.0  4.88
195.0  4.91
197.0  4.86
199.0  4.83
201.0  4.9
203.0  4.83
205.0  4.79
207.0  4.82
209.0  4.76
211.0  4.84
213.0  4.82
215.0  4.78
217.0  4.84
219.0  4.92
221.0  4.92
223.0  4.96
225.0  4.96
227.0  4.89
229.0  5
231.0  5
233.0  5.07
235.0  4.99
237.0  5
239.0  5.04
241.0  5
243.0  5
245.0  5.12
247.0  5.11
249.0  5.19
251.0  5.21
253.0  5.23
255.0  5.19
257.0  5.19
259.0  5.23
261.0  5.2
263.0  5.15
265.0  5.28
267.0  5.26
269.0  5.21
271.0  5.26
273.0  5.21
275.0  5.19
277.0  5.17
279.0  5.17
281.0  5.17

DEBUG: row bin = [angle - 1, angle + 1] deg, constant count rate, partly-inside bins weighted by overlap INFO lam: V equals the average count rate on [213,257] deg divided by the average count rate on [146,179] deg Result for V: 1.58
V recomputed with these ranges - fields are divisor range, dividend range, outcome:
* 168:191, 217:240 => 1.16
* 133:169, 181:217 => 1.57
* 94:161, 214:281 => 1.30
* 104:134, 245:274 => 1.14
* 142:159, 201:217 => 1.84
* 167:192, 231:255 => 1.19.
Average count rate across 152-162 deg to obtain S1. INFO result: 2.86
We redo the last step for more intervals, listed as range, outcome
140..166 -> 2.87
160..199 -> 4.26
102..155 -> 3.9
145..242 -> 4.3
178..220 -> 4.86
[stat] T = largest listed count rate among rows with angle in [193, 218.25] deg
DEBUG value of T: 4.91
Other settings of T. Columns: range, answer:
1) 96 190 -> 4.97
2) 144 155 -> 2.64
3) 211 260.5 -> 5.23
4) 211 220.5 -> 4.92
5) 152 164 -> 3.5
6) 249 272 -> 5.28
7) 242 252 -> 5.21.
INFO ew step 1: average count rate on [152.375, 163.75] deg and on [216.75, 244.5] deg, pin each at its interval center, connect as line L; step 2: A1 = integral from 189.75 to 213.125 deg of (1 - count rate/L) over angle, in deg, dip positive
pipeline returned -3.8 deg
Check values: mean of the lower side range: 2.97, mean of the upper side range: 4.98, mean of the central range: 4.84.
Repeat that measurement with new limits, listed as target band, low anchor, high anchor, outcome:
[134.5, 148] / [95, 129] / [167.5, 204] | 4.7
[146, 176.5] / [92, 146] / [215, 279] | 9.9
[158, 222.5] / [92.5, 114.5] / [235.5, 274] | 7.4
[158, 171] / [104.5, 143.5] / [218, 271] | 2.8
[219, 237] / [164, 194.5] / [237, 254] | -0.3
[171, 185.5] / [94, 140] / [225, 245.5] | 1.8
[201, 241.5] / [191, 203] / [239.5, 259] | 0.7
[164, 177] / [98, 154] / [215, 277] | 2.6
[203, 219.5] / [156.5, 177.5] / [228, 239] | -1.3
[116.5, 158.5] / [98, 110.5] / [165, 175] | 6.9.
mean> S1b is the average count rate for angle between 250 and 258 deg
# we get 5.21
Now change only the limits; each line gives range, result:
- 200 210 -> 4.82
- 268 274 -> 5.23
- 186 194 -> 4.89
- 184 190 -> 4.91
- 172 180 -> 3.71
